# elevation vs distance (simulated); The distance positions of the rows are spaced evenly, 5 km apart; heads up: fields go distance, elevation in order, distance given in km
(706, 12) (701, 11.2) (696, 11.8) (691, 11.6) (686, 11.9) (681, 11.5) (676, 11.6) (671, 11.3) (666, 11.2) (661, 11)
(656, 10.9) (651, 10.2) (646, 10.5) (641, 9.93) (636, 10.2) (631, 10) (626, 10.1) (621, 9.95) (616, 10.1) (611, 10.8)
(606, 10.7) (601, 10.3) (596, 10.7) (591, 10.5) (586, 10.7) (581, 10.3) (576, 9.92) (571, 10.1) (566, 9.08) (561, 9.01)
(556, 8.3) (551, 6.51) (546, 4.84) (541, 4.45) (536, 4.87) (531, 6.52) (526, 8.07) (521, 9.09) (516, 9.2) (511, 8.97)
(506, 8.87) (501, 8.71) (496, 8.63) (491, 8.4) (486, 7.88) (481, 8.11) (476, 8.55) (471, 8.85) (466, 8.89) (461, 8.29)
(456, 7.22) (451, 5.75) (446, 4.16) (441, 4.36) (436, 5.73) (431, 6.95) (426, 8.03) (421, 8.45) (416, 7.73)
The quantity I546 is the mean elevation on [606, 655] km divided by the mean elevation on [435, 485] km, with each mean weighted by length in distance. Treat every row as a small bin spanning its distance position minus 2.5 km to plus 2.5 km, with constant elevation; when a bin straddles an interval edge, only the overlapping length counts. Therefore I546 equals 1.45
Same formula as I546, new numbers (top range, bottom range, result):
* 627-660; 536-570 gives 1.47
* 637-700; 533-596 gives 1.34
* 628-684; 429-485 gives 1.53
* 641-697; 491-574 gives 1.42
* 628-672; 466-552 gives 1.36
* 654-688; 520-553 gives 1.83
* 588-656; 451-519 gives 1.23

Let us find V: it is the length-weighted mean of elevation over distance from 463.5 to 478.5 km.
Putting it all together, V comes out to 8.76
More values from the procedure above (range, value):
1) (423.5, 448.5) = 5.85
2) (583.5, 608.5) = 10.6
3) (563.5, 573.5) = 9.59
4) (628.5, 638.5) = 10.1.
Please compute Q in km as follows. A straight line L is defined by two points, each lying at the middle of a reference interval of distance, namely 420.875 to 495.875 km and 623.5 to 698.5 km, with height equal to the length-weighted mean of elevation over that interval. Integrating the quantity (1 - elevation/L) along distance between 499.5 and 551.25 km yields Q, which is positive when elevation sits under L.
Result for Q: 7.1 km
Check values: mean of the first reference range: 7.31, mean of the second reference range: 10.9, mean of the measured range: 7.29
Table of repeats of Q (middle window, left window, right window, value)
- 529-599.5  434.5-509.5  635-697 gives 7.39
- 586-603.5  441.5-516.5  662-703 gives -1.03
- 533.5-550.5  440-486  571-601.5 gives 7.96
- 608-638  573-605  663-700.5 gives 1.72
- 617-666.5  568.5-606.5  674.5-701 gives 3.18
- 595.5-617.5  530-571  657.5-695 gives -3.95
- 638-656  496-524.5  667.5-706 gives 1.10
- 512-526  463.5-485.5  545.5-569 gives -1.33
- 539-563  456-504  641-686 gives 7.19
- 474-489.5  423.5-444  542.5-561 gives -4.19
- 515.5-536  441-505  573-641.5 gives 2.29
